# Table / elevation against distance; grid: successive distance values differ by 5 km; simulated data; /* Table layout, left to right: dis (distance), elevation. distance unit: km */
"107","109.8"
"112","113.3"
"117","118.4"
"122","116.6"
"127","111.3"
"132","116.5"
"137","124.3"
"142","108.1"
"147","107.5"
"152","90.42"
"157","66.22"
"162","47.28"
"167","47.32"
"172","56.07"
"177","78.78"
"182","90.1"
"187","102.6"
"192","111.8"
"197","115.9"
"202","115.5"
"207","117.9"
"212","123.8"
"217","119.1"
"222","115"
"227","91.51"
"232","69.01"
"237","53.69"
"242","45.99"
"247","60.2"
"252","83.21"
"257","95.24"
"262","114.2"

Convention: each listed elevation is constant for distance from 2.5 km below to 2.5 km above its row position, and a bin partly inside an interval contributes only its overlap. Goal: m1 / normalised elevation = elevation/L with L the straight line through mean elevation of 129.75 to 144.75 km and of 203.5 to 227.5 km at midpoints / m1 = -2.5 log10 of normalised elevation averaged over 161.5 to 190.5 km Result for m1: 0.495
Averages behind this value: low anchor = 116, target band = 73.4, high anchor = 115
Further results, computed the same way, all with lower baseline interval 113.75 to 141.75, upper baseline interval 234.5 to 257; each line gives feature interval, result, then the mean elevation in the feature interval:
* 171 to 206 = -0.113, 98.5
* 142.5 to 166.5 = 0.332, 77.8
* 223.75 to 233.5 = -0.164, 84.1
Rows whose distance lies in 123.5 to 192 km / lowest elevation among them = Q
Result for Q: 47.28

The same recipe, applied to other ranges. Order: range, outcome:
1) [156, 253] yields 45.99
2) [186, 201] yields 102.6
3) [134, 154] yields 90.42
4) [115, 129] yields 111.3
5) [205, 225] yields 115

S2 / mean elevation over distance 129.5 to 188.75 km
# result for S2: 86.1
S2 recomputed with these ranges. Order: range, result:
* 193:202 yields 115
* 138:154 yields 104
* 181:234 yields 107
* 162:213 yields 92.8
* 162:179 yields 58.2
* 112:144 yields 116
